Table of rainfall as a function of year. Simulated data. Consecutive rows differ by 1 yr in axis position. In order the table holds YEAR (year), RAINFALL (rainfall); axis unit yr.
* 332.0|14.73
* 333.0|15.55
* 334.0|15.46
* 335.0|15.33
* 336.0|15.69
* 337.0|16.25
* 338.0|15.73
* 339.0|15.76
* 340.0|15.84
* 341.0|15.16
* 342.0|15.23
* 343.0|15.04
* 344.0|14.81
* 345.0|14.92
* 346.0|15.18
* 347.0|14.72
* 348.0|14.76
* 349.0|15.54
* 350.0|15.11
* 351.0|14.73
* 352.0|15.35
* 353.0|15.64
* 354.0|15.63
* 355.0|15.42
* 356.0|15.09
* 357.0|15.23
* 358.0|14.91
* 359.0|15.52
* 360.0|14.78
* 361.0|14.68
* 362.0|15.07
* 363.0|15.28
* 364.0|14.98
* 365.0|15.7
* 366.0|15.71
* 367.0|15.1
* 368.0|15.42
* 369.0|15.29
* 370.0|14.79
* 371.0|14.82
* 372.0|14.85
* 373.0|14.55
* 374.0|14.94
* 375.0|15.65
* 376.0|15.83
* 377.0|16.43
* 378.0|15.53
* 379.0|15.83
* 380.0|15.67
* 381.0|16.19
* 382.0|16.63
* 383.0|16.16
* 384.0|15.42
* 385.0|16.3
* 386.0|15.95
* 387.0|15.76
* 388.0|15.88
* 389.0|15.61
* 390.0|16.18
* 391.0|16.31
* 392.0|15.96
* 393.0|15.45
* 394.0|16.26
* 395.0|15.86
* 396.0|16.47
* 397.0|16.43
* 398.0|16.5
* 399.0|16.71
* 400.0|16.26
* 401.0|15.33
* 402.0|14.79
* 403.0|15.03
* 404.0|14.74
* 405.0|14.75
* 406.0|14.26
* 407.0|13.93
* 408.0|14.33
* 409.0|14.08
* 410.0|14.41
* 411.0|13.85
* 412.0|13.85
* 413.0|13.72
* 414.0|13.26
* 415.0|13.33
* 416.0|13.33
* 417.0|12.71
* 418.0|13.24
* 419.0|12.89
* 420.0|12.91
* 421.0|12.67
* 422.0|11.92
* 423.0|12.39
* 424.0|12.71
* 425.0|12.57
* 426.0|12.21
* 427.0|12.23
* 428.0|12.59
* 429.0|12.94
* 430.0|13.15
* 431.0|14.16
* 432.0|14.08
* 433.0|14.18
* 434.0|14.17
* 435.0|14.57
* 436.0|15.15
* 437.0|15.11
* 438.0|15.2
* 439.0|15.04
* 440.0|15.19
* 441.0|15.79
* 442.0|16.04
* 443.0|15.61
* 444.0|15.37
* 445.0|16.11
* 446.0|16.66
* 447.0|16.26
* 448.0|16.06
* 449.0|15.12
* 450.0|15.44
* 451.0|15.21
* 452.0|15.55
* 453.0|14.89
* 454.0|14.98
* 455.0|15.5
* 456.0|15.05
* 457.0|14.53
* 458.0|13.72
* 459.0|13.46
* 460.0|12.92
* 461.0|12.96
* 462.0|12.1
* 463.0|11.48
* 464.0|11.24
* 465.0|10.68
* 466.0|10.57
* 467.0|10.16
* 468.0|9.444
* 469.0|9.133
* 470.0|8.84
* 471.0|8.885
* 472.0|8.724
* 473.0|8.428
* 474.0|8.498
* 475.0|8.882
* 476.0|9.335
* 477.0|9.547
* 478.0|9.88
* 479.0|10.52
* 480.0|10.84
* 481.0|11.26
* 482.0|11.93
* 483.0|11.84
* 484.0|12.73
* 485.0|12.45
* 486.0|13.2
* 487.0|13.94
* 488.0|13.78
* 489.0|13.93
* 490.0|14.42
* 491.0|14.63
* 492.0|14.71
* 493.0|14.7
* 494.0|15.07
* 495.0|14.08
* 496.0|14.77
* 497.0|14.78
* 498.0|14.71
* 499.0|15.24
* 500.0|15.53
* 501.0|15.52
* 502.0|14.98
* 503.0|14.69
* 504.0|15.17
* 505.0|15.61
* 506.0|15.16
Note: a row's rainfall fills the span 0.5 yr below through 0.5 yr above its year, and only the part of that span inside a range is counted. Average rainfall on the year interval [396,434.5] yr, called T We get 13.9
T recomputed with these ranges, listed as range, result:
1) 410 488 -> 13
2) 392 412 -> 15.2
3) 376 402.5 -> 16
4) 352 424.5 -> 15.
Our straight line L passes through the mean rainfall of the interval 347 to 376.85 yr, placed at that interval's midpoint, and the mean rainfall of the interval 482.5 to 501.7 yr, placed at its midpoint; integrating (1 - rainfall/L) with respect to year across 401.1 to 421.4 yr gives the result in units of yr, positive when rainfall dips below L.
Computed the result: 1.4 yr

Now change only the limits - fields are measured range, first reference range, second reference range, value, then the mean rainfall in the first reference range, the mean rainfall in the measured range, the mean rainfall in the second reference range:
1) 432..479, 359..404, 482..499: 4.8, 15.6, 13.1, 14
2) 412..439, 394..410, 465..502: 1.8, 15.3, 13.4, 12.1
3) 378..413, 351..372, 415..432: -3.9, 15.2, 15.5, 12.8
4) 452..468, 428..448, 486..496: 1.9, 15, 12.9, 14.3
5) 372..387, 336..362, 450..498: -1.3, 15.2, 15.8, 12.4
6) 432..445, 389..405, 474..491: -1.2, 15.8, 15.1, 11.8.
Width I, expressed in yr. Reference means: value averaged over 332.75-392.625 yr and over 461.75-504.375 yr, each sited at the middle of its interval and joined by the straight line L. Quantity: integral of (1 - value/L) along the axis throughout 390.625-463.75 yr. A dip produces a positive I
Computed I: -3.9 yr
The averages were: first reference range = 15.4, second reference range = 12.2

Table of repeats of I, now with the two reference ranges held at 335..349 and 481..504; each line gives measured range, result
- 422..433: 1.3 yr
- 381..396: -1.1 yr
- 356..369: 0.0 yr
